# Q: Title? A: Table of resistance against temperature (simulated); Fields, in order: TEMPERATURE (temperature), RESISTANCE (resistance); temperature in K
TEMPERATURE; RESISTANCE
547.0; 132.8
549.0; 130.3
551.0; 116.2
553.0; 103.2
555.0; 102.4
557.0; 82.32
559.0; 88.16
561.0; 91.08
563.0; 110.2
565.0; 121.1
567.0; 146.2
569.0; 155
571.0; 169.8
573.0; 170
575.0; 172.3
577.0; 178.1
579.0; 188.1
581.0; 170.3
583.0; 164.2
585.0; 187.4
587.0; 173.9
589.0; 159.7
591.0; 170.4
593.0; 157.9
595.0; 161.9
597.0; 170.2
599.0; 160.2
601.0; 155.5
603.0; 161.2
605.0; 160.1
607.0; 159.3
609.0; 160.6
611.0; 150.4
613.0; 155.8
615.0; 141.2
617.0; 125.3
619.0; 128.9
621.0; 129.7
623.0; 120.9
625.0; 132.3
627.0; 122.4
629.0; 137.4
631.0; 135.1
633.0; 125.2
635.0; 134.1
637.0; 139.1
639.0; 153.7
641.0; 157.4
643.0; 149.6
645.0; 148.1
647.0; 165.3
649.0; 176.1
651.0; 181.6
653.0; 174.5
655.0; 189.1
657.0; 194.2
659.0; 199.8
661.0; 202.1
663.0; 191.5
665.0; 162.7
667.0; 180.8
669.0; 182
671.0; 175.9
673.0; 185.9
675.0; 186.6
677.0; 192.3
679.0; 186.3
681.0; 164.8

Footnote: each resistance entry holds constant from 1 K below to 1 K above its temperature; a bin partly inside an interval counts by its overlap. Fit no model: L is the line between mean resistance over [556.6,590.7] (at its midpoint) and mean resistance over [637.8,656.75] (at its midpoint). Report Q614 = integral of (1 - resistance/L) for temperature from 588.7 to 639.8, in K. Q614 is 4.1 K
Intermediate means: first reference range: 150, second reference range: 167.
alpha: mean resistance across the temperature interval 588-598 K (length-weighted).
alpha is 164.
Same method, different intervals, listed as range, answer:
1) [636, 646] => 150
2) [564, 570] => 141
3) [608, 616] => 152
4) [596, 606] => 161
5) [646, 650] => 171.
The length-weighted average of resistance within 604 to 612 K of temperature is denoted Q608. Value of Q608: 158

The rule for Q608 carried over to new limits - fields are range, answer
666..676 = 182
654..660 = 194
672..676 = 186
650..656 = 182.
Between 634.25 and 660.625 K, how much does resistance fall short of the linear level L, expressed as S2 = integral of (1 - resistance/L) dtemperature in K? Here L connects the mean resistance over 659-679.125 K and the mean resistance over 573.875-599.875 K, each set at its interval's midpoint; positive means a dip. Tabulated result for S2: 2.04 K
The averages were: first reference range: 170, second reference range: 185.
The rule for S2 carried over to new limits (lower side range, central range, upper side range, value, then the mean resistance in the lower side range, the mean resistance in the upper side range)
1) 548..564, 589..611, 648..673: -3.88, 103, 184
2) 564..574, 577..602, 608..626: -3.79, 152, 138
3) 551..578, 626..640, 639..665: 2.59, 129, 176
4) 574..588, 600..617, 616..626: -1.32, 176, 127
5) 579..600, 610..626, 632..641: 1.68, 169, 140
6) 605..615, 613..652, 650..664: 6.74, 155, 190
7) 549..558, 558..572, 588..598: -0.36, 104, 164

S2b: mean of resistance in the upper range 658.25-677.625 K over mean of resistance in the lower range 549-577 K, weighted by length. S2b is 1.5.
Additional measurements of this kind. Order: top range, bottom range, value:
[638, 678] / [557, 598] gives 1.16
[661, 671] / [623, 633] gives 1.39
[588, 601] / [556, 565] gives 1.69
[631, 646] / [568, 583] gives 0.84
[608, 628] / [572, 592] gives 0.79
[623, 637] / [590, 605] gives 0.81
